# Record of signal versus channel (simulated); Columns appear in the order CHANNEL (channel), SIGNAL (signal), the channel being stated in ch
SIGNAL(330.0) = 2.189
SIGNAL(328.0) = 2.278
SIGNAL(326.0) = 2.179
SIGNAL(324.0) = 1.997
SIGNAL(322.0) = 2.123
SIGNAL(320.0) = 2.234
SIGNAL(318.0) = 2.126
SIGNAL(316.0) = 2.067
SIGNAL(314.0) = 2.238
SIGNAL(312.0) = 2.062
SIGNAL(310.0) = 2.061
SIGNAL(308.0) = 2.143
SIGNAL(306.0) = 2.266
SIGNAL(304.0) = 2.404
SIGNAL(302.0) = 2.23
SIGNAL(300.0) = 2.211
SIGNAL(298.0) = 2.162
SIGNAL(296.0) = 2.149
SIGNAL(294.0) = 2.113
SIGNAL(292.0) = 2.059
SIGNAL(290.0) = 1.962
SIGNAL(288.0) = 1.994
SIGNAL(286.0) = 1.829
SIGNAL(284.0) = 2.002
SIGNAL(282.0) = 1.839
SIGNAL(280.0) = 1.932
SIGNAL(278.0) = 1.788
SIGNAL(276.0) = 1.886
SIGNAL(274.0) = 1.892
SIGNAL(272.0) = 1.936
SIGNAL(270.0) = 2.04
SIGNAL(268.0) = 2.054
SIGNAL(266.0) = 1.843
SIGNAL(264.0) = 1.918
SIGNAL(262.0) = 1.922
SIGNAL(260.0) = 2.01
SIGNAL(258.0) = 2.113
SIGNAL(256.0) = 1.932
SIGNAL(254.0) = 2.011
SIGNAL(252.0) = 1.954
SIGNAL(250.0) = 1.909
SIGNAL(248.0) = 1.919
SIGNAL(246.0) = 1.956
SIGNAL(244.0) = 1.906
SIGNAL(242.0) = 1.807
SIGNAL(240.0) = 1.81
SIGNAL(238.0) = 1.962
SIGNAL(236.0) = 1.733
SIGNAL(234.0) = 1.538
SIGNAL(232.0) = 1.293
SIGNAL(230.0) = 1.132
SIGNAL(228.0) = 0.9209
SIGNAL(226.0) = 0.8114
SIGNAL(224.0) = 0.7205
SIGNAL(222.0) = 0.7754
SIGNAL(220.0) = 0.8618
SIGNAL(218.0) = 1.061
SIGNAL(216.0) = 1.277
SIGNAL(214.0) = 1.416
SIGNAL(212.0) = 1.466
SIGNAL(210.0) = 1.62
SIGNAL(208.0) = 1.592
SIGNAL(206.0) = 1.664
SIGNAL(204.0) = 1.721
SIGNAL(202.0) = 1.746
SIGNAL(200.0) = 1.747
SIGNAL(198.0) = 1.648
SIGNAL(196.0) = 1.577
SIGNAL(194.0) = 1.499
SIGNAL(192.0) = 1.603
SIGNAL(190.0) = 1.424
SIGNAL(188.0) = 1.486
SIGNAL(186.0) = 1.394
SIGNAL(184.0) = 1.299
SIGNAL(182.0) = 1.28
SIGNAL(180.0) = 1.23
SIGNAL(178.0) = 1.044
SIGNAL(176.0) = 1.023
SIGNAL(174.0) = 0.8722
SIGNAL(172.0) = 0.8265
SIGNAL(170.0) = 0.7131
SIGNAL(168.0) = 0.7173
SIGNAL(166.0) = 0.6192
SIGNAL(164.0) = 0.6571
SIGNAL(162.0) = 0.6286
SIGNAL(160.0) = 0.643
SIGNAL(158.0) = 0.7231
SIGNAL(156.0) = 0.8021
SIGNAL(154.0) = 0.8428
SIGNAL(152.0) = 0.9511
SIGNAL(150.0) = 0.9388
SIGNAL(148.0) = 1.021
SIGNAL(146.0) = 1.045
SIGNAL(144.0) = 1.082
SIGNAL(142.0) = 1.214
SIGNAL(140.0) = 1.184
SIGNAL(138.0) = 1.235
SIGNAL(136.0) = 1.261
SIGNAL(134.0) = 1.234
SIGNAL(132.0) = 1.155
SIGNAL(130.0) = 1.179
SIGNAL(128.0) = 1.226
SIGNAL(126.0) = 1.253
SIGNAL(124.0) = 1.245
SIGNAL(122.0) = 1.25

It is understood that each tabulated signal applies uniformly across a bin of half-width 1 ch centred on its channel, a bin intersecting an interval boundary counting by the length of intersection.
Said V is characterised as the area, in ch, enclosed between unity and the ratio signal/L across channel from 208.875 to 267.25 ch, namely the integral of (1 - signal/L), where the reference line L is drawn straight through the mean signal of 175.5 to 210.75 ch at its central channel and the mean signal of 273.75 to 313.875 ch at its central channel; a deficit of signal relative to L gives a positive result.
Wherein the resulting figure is 6.0 ch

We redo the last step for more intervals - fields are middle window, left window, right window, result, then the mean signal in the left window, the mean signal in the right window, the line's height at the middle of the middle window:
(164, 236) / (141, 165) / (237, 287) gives 4.1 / 0.879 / 1.93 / 1.33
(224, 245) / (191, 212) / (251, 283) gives 4.0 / 1.63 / 1.94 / 1.79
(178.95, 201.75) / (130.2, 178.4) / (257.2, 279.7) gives -4.0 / 0.937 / 1.94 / 1.26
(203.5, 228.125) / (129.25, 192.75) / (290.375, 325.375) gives 3.6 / 1.04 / 2.15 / 1.45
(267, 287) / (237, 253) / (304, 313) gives 1.1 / 1.9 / 2.16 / 2.03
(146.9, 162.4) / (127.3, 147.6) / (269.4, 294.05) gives 5.3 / 1.18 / 1.94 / 1.27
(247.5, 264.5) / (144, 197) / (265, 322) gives -2.2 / 1.03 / 2.06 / 1.74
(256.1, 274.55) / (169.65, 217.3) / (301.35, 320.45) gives -1.0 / 1.39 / 2.18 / 1.87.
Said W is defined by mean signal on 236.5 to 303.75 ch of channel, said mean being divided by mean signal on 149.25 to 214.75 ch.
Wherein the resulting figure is 1.65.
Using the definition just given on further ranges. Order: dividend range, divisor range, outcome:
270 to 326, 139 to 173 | 2.40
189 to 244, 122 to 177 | 1.46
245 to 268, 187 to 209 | 1.22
